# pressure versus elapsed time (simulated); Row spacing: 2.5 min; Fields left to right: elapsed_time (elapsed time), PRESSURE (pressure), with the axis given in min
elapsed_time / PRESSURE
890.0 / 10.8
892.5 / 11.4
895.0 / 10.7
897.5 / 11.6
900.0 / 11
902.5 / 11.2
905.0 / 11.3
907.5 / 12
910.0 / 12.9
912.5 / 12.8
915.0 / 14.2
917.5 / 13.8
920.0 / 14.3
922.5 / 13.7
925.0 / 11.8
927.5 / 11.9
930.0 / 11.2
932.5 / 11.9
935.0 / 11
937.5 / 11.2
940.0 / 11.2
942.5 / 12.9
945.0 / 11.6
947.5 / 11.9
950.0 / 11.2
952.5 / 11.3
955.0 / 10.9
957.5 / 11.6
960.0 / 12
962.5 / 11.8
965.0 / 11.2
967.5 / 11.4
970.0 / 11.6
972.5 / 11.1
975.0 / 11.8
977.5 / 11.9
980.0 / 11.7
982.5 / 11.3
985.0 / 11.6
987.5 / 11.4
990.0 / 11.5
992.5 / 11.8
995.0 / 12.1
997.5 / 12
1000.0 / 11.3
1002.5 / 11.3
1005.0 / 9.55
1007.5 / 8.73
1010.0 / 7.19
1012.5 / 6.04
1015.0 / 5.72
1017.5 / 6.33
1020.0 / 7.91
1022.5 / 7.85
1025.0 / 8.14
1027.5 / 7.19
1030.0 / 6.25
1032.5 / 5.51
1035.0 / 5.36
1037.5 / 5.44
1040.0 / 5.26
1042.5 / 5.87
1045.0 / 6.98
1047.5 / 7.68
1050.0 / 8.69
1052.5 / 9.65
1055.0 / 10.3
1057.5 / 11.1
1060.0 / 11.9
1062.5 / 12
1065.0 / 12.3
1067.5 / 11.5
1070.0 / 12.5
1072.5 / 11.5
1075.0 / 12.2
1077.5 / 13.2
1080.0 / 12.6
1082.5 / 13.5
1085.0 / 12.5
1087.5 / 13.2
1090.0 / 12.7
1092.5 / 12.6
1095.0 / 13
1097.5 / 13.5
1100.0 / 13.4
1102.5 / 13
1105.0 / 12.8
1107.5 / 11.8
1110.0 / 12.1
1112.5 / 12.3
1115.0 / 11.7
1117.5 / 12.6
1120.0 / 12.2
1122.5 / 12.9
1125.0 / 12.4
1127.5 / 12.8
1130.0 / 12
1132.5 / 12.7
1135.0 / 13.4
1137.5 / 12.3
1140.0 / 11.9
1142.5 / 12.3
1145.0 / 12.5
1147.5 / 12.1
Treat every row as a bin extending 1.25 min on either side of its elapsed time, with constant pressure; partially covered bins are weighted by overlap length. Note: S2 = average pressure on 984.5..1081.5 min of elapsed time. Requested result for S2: 9.36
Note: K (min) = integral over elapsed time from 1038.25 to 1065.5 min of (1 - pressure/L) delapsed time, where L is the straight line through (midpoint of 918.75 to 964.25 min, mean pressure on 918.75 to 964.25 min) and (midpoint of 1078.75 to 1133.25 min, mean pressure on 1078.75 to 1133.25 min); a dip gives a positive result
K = 7.3 min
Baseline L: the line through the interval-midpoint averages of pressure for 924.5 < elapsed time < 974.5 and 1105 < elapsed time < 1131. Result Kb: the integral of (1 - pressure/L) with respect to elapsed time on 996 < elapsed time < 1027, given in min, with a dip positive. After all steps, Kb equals 8.7 min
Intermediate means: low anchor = 11.5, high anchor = 12.3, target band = 8.5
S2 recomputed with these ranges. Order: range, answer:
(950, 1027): 10.3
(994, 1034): 8.28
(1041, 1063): 9.22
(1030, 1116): 10.8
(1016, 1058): 7.31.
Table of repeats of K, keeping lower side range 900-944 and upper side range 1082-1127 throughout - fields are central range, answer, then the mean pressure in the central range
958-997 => 2.4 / 11.6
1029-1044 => 8.3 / 5.63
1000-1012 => 3.1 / 9.22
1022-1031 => 3.7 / 7.35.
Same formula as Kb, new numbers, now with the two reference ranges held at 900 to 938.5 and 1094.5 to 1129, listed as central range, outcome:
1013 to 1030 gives 7.35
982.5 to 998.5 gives 0.93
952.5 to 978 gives 1.79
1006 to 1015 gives 3.82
